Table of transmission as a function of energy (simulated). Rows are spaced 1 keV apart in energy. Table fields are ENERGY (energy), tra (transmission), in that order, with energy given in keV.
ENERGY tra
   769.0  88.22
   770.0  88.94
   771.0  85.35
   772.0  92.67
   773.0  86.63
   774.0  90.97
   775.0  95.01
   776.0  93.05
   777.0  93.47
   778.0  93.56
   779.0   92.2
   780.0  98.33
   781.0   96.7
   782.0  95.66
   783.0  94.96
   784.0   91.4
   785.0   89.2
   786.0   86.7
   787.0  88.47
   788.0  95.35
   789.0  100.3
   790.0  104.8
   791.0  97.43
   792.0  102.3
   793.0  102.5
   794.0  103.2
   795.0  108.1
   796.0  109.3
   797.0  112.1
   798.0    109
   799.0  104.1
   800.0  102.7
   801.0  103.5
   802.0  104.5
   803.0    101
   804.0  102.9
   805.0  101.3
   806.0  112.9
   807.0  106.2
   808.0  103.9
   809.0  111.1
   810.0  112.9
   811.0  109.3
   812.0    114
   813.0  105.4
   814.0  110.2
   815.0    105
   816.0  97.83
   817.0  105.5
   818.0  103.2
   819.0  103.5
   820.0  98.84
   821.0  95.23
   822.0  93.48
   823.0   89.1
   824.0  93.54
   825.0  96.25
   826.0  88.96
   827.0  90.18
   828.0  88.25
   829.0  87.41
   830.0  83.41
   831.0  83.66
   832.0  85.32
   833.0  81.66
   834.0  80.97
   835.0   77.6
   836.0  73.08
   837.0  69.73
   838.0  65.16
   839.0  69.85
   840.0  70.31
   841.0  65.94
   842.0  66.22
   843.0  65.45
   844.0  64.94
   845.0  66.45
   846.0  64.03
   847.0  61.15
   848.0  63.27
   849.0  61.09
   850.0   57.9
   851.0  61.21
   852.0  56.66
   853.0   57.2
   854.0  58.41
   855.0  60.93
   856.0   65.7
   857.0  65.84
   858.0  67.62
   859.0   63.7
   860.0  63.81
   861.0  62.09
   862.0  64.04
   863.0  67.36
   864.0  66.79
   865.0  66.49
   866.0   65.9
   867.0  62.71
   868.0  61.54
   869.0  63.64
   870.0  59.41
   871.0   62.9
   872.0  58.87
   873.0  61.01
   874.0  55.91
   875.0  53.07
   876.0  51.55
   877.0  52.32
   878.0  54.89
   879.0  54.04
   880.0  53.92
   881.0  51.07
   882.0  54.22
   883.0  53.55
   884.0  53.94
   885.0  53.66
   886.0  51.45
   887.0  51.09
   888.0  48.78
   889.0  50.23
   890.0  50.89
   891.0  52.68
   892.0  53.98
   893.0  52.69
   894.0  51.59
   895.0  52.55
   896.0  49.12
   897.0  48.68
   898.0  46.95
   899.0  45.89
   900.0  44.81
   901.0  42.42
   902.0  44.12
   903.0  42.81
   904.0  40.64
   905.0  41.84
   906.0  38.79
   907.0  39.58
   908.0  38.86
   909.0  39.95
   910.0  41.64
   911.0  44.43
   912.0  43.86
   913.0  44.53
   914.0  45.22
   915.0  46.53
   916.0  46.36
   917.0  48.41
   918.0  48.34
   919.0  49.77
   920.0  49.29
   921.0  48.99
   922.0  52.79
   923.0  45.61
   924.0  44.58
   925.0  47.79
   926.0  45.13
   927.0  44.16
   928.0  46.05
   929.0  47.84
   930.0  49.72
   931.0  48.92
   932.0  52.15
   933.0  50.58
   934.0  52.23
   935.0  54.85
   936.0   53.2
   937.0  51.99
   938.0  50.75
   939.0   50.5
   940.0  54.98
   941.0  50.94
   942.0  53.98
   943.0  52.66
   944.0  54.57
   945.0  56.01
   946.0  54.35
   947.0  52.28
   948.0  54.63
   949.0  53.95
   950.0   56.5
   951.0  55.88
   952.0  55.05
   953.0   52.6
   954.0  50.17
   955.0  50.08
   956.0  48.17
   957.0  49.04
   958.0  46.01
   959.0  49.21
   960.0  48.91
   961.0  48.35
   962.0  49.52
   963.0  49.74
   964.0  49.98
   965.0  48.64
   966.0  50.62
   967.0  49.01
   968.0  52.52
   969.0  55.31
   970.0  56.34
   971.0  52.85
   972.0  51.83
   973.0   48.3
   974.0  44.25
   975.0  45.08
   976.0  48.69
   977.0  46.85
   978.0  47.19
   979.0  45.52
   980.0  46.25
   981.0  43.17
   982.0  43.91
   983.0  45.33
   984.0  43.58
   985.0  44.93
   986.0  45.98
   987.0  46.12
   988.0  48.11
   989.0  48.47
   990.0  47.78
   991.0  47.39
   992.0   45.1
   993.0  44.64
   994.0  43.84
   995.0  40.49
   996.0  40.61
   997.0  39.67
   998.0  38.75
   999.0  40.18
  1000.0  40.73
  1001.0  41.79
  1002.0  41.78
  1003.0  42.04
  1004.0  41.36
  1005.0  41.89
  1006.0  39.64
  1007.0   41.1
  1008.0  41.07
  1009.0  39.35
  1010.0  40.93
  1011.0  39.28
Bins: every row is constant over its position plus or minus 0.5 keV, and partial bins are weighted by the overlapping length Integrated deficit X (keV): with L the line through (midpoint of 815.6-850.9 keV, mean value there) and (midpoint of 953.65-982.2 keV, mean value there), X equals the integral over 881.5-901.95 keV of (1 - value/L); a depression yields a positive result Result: 5.0 keV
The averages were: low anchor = 80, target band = 50.3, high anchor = 48.9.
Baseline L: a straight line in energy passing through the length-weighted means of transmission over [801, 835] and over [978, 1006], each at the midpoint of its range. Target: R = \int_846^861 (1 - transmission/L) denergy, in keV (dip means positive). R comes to 4.3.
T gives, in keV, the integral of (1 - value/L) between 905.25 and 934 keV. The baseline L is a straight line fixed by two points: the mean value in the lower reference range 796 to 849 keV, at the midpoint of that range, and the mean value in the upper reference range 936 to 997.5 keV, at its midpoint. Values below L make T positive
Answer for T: 7.5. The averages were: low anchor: 90.7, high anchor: 49.2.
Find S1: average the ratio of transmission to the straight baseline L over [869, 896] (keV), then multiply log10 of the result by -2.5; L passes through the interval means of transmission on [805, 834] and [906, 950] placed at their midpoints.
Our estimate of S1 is 0.28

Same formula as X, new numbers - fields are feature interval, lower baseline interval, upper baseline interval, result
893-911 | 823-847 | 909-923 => 2.64 keV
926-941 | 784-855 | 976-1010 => 2.21 keV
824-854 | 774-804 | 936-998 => 4.42 keV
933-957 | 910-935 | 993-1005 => -3.76 keV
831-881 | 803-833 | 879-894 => 5.99 keV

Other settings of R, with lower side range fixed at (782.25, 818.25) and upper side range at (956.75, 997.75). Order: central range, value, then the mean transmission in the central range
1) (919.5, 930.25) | 2.76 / 47.4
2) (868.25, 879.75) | 3.28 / 57.1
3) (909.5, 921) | 3.51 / 46.3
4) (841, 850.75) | 2.77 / 63.5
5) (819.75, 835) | 0.97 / 88.5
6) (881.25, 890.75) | 3.01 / 52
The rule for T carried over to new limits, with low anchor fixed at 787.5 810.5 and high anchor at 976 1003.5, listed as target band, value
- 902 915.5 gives 5.3 keV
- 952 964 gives 1.0 keV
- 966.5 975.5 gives -0.1 keV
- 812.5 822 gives -0.3 keV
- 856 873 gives 4.1 keV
